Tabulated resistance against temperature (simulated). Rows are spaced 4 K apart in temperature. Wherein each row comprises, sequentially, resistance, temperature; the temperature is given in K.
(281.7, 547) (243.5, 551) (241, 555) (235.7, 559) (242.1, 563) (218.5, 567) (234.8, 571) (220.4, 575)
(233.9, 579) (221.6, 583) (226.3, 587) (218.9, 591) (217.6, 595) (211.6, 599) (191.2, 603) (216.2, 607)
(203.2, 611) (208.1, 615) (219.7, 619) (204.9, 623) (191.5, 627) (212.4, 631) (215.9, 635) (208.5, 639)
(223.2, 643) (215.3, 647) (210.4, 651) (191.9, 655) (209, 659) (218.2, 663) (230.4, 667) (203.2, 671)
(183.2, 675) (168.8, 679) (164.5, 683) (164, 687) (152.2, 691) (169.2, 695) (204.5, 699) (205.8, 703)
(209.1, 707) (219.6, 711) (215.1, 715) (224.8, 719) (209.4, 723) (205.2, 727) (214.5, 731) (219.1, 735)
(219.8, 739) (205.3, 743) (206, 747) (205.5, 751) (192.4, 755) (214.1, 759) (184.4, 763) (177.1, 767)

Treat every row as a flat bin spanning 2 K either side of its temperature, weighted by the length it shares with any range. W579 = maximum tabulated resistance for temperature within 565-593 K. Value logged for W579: 234.8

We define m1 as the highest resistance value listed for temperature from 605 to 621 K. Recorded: 219.7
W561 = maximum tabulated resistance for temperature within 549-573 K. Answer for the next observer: 243.5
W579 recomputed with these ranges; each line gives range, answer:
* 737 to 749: 219.8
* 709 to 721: 224.8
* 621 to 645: 223.2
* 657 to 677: 230.4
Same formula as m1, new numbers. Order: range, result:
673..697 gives 183.2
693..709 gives 209.1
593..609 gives 217.6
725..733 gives 214.5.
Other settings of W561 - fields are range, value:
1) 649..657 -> 210.4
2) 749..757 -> 205.5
